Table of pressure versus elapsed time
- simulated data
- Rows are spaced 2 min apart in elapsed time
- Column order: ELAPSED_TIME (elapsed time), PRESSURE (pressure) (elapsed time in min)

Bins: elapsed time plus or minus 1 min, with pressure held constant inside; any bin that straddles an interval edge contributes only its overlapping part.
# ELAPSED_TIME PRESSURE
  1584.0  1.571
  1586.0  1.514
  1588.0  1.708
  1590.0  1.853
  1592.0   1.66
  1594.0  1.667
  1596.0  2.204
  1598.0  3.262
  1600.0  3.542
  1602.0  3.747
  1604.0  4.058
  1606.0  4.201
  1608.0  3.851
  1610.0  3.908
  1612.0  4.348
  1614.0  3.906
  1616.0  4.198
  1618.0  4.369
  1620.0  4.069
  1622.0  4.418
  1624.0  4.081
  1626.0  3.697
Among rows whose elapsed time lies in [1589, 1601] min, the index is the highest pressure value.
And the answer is 3.542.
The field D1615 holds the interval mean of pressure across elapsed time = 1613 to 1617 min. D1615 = 4.05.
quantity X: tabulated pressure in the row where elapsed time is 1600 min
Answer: 3.542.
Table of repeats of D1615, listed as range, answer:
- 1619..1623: 4.24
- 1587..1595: 1.72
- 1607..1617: 4.04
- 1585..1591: 1.69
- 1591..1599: 2.2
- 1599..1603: 3.64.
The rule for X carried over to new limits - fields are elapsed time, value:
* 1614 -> 3.906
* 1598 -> 3.262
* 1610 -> 3.908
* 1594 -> 1.667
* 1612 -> 4.348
